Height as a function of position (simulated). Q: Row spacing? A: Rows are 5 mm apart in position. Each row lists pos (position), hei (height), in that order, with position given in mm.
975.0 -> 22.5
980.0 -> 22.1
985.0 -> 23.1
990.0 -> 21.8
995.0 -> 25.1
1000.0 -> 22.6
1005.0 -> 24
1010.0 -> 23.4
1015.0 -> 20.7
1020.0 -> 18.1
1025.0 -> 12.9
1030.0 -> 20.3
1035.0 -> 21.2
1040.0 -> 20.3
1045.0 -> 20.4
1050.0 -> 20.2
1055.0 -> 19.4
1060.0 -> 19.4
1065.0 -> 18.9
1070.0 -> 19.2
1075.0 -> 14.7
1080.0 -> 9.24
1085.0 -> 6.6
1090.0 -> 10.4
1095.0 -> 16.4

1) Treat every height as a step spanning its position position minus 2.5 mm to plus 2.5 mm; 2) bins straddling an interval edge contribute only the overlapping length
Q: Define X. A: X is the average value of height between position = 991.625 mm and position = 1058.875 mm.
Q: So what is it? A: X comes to 20.7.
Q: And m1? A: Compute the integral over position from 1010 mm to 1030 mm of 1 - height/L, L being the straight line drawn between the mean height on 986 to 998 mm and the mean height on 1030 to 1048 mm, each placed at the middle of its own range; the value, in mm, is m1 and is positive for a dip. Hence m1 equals 3.09 mm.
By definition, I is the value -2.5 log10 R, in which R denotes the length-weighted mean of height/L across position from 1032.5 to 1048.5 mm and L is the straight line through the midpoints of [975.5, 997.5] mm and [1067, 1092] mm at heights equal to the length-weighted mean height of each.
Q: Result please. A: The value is -0.229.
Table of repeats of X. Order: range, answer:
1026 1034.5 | 19.2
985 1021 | 22.5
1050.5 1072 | 19.3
